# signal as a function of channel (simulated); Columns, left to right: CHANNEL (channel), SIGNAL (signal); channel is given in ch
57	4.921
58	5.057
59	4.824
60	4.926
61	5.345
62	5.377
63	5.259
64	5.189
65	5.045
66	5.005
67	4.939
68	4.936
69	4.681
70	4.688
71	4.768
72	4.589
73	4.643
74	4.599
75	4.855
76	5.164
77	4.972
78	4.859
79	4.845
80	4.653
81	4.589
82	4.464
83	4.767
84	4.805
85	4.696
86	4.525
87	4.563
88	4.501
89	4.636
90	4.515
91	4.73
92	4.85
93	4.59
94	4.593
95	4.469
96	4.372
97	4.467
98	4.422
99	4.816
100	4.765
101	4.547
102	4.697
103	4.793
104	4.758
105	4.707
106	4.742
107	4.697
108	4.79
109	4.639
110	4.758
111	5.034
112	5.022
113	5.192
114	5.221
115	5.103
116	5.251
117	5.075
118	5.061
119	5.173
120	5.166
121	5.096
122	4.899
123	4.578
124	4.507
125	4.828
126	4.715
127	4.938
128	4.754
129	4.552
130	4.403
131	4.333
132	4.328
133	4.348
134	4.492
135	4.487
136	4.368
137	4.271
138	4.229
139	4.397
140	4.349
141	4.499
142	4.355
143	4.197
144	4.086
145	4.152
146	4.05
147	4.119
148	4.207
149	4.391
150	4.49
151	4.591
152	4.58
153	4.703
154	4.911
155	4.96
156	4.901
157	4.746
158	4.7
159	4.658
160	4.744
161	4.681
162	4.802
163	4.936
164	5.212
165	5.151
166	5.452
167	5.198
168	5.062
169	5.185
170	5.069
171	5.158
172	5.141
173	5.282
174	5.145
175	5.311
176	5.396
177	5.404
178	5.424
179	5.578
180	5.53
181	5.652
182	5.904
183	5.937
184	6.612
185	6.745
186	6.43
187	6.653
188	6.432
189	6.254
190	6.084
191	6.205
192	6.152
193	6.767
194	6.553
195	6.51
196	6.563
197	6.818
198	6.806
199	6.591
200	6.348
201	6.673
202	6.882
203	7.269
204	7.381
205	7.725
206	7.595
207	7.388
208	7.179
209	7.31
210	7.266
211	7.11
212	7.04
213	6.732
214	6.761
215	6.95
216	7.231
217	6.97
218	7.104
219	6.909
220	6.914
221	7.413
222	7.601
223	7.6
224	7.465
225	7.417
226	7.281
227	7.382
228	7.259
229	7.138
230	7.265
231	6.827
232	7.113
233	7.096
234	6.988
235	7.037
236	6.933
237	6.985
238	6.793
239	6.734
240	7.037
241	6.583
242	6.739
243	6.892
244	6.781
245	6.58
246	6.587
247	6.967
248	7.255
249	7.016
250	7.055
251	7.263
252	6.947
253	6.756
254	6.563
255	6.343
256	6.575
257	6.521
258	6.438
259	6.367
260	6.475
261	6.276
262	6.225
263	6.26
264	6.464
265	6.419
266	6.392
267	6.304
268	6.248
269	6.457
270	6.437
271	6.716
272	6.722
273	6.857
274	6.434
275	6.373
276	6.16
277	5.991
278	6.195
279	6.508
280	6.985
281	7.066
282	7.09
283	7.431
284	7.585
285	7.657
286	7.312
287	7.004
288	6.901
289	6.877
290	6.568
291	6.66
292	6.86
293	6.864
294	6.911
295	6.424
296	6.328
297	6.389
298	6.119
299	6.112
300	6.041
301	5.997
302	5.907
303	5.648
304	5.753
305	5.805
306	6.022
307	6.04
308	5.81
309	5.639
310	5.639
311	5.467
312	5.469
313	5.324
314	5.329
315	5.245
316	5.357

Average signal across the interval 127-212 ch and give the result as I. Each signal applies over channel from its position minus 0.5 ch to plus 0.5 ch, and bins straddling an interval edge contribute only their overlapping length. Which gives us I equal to 5.47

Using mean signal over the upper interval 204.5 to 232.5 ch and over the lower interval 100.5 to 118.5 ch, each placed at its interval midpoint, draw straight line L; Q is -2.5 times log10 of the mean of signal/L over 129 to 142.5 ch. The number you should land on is 0.24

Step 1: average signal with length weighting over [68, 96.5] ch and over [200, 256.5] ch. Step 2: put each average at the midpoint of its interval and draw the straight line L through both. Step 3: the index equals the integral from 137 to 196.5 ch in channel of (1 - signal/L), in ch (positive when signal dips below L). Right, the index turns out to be 8.4 ch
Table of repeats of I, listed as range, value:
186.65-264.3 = 6.88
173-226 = 6.64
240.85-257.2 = 6.8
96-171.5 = 4.71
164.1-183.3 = 5.36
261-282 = 6.47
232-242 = 6.91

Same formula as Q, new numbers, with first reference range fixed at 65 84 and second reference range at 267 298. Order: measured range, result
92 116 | 0.07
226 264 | -0.07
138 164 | 0.21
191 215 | -0.16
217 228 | -0.18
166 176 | 0.10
